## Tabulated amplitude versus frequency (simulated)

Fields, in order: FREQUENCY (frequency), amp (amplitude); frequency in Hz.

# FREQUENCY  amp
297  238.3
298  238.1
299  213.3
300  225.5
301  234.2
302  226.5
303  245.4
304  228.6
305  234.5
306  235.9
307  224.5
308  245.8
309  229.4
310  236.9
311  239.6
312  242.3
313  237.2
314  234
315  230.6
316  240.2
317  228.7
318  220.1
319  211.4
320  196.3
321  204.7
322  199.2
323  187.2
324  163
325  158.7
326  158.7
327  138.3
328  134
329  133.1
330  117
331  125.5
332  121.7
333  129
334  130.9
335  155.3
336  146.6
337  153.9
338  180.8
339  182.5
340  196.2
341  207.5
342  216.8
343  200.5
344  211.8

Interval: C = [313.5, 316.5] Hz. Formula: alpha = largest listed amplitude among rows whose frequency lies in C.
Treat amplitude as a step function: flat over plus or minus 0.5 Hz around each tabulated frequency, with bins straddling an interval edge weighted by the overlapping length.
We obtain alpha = 240.2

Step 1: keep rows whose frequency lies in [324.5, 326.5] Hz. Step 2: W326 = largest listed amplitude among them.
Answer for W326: 158.7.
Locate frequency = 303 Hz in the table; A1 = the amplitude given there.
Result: 245.4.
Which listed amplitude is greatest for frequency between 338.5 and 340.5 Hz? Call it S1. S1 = 196.2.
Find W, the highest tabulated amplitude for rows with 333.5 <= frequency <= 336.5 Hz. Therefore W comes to 155.3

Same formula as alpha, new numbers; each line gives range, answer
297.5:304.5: 245.4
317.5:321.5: 220.1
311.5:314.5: 242.3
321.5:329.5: 199.2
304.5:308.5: 245.8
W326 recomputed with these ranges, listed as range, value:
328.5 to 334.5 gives 133.1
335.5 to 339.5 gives 182.5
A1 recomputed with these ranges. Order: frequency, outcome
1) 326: 158.7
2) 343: 200.5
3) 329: 133.1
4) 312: 242.3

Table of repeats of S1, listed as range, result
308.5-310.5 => 236.9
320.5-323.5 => 204.7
